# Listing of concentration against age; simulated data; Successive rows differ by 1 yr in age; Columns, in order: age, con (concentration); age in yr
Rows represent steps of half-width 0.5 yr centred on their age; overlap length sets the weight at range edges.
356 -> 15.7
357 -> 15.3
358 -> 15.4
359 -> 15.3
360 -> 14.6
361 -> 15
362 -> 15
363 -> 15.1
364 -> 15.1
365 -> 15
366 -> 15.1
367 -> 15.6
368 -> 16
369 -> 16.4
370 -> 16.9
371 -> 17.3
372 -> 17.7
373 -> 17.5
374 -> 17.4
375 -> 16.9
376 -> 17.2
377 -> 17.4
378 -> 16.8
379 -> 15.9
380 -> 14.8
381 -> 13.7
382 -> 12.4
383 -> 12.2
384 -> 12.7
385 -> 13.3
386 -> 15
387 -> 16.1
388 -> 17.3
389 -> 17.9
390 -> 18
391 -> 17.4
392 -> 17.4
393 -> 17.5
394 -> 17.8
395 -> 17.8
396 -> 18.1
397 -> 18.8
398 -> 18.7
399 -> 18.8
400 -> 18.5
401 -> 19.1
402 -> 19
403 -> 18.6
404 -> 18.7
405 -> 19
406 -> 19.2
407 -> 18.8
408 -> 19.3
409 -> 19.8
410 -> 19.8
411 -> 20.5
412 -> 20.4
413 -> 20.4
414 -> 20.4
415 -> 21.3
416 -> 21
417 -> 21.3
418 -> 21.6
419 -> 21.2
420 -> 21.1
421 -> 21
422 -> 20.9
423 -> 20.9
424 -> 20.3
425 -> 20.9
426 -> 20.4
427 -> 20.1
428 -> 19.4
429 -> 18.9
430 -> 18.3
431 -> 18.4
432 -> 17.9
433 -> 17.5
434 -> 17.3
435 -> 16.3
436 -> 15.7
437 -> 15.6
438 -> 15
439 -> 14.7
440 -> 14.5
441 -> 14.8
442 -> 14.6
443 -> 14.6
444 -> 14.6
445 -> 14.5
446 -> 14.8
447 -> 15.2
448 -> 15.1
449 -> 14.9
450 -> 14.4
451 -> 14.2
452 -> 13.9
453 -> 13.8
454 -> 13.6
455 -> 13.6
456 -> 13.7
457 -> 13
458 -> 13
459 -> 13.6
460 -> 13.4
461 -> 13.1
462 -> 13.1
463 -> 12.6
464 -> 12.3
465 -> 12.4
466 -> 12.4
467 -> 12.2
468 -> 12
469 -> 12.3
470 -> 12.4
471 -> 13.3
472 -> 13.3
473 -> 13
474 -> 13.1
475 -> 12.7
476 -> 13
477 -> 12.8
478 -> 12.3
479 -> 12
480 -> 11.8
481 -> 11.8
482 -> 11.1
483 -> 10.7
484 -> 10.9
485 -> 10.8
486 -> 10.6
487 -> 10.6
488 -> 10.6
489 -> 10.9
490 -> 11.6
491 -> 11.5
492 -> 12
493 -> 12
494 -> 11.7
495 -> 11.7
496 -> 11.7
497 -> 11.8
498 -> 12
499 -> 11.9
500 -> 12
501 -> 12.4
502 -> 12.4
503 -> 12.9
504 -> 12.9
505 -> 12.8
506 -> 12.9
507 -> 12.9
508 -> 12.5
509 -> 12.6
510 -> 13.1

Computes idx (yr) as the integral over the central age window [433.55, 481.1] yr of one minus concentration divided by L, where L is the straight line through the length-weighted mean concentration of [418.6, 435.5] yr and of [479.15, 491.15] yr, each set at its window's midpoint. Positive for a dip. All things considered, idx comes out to 4.1 yr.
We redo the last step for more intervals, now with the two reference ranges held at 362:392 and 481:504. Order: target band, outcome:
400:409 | -2.5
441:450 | -1.0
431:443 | -1.9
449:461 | -0.7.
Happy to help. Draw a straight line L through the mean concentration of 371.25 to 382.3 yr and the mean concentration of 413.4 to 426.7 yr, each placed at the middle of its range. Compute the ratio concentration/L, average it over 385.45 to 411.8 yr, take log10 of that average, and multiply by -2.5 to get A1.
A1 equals 0.02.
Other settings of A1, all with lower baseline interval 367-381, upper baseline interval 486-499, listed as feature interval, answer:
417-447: -0.25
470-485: -0.01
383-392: 0.01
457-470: 0.00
